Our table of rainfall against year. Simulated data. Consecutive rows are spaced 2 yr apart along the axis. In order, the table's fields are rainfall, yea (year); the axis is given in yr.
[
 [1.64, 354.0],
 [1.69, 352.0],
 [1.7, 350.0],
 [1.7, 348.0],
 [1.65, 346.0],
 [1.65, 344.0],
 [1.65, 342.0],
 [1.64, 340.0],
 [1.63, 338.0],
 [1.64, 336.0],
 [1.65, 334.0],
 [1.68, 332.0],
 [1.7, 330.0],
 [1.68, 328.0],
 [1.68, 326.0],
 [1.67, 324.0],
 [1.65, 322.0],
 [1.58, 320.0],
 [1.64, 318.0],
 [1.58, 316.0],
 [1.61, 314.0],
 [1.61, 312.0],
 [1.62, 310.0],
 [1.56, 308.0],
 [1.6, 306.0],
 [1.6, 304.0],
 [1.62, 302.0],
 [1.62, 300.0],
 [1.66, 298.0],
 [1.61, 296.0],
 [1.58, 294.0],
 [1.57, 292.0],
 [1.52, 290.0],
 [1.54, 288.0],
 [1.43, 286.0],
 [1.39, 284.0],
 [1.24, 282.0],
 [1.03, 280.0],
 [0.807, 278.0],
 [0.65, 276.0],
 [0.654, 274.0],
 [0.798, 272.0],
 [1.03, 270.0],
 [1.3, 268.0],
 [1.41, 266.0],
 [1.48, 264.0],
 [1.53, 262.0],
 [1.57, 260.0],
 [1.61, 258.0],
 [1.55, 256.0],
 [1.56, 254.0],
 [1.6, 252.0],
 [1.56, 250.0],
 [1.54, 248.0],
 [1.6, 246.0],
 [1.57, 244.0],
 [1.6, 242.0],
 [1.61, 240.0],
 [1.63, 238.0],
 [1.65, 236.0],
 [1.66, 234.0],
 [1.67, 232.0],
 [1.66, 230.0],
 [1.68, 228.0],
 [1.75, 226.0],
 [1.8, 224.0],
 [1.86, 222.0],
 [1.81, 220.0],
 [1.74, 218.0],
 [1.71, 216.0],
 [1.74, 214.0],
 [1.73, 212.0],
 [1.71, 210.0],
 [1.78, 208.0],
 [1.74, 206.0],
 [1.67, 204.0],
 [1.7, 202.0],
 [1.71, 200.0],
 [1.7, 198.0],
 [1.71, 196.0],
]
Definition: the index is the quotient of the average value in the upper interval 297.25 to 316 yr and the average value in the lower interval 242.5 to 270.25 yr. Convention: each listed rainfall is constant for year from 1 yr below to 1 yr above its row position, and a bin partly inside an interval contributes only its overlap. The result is 1.07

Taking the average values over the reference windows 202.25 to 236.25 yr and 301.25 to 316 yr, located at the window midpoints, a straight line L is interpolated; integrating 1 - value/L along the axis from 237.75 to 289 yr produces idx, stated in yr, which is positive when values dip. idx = 9.7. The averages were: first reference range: 1.73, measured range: 1.35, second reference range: 1.6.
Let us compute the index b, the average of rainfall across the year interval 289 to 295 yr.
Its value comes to 1.56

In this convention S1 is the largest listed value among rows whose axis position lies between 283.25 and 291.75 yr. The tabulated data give 1.54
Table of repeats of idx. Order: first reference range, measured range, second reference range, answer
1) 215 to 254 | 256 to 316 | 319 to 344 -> 9.60 yr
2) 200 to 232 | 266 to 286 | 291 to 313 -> 7.44 yr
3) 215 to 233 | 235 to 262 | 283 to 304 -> 1.45 yr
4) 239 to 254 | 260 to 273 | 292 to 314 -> 2.52 yr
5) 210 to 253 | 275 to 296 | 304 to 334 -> 4.54 yr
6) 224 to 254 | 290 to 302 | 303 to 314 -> 0.02 yr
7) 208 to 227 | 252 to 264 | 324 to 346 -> 1.16 yr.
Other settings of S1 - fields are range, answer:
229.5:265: 1.67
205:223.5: 1.86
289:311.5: 1.66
